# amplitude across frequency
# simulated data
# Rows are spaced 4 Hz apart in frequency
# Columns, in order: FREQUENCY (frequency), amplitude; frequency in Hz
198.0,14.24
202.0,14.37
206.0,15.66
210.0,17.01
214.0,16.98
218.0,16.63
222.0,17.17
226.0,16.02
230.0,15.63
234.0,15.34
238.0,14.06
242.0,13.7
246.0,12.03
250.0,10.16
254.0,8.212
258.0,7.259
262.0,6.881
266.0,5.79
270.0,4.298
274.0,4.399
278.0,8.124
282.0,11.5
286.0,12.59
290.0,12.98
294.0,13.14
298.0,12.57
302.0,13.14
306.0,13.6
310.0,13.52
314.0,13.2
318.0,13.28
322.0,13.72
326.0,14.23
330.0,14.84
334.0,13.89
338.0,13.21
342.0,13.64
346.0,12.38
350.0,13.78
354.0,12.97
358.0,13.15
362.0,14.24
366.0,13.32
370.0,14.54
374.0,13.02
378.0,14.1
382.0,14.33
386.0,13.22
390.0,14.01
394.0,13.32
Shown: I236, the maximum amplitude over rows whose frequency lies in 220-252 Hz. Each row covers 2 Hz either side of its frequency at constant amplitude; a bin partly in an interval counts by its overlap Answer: 17.17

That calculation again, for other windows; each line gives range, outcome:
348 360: 13.78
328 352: 14.84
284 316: 13.6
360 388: 14.54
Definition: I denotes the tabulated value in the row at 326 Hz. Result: 14.23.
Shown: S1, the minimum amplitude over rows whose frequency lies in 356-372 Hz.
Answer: 13.15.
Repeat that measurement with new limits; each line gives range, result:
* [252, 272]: 4.298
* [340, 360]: 12.38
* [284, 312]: 12.57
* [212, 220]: 16.63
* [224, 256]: 8.212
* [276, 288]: 8.124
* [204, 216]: 15.66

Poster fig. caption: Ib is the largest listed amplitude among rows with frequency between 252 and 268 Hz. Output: 8.212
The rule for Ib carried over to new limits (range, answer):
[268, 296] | 13.14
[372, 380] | 14.1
